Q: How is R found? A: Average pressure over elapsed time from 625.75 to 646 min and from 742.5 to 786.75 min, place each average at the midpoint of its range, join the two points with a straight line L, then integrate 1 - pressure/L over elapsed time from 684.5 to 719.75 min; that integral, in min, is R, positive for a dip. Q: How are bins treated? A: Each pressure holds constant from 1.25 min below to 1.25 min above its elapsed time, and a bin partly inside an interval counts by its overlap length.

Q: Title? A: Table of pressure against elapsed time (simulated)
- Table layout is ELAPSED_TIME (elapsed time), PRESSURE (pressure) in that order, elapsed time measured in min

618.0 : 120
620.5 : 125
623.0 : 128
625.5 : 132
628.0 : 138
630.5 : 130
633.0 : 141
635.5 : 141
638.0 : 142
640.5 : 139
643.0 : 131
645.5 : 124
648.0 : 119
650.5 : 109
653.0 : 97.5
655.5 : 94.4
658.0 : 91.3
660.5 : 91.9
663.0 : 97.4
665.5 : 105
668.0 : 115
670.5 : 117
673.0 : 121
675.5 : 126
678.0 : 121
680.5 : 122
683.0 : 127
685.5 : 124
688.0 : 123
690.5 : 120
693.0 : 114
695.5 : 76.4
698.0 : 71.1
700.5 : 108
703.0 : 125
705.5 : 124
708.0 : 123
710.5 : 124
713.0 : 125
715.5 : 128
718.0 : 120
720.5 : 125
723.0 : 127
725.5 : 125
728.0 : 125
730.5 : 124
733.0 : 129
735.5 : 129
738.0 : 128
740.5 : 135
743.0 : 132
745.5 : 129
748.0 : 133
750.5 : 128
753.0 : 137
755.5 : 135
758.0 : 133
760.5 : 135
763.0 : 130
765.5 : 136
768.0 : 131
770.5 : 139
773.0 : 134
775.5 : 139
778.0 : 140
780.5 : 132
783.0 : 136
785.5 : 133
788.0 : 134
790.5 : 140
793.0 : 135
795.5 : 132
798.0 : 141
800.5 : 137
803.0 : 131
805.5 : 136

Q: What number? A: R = 5.28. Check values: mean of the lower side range 136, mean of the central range 115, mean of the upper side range 134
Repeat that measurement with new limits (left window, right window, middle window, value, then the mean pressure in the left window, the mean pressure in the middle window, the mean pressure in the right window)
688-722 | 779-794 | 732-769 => -1.78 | 115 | 132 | 135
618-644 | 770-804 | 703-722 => 1.52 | 134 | 124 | 136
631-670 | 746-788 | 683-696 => 0.77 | 116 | 115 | 134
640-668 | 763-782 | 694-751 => 1.36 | 109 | 121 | 135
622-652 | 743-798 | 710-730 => 1.24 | 131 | 125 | 134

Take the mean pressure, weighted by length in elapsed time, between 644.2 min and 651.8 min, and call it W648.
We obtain 117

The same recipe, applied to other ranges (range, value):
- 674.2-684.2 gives 124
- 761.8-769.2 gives 132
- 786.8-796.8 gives 135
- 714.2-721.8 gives 124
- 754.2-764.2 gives 133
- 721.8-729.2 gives 126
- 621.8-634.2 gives 134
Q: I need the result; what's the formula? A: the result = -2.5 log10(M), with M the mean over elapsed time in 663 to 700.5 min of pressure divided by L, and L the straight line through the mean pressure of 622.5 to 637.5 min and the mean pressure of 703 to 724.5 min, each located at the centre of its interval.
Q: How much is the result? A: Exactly 0.15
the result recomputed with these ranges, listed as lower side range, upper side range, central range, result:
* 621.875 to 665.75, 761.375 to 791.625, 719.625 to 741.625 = 0.02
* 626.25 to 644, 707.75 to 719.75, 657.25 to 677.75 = 0.21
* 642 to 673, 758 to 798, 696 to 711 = 0.08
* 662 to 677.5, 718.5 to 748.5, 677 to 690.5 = -0.05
